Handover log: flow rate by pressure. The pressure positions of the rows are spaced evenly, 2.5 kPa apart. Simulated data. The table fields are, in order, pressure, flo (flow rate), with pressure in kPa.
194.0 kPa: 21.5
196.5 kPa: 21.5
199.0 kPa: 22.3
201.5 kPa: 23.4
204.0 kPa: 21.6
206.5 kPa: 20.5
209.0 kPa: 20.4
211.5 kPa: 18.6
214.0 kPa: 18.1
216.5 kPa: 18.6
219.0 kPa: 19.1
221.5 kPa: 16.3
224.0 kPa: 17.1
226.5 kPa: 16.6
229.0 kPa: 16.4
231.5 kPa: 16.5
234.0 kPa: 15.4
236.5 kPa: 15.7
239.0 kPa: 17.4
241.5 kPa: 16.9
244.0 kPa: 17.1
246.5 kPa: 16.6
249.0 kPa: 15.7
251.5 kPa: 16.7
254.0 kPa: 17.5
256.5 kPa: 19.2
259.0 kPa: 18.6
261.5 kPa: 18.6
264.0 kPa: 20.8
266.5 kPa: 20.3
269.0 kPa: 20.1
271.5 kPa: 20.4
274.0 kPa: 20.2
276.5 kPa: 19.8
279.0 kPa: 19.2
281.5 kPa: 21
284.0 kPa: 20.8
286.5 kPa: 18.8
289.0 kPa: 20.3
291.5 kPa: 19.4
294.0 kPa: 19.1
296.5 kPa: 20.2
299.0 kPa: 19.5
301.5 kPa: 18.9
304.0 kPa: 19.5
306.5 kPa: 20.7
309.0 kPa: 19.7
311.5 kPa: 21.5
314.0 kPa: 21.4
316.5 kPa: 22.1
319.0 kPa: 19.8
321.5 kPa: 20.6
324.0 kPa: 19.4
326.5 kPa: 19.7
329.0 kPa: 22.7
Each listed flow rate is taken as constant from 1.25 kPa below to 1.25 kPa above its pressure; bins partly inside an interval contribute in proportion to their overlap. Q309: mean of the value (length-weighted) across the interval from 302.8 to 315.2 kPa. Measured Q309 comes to 20.6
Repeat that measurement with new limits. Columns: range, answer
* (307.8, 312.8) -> 20.6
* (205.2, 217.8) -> 19.2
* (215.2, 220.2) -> 18.8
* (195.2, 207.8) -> 21.9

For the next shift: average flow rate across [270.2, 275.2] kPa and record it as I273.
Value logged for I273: 20.3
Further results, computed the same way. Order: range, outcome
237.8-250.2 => 16.7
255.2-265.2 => 19.3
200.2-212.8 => 20.9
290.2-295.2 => 19.3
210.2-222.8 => 18.1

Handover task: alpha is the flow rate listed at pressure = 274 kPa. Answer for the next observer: 20.2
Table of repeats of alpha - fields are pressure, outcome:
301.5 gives 18.9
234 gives 15.4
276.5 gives 19.8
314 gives 21.4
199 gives 22.3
